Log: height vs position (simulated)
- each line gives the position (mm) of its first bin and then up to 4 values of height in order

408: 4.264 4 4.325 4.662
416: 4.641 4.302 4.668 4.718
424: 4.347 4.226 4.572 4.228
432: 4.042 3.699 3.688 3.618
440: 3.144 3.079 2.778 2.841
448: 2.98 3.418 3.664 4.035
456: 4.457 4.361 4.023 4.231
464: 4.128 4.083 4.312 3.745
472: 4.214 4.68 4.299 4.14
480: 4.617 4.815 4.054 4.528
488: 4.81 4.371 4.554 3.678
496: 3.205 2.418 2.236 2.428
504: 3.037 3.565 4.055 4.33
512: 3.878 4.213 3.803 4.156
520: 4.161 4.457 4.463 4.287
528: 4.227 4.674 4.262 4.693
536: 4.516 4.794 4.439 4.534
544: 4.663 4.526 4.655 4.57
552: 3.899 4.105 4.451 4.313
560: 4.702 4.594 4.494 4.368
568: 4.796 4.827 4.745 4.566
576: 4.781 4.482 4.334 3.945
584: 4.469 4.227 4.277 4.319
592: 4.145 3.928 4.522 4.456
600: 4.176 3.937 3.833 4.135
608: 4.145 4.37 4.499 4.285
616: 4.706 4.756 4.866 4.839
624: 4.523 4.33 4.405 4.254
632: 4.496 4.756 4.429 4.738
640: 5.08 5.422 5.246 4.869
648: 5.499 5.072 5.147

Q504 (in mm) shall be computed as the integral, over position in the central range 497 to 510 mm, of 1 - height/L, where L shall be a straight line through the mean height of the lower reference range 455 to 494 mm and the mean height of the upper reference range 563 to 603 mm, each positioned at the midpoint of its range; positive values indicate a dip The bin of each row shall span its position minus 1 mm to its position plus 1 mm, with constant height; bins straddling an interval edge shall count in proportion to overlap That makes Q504 3.8 mm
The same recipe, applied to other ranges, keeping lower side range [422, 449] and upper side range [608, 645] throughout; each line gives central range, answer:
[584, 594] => 0.5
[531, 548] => -1.4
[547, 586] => -1.1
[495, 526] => 3.2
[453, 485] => -3.5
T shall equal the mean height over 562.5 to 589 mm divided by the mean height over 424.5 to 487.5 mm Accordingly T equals 1.13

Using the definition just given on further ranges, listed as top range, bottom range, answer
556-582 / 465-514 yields 1.16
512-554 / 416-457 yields 1.14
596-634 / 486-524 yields 1.16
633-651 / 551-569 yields 1.14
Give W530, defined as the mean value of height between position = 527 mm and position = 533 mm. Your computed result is 4.39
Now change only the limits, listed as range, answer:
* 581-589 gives 4.23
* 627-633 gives 4.38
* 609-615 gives 4.38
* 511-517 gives 3.96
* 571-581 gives 4.58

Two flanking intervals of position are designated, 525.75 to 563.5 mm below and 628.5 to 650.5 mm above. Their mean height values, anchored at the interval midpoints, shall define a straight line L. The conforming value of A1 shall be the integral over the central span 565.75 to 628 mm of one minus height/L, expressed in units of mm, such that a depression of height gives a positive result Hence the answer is 3.8 mm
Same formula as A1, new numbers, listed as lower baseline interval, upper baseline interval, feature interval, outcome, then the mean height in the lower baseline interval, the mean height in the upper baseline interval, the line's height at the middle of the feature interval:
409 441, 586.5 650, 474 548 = 3.7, 4.18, 4.53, 4.34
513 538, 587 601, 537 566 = -1.1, 4.34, 4.26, 4.31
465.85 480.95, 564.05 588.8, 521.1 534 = -0.1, 4.27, 4.49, 4.38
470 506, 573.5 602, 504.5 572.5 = -4.6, 3.87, 4.31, 4.1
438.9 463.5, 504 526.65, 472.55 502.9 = -0.6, 3.6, 4.07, 3.87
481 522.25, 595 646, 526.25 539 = -1.6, 3.83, 4.53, 4.02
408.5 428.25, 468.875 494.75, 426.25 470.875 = 6.2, 4.44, 4.35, 4.4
